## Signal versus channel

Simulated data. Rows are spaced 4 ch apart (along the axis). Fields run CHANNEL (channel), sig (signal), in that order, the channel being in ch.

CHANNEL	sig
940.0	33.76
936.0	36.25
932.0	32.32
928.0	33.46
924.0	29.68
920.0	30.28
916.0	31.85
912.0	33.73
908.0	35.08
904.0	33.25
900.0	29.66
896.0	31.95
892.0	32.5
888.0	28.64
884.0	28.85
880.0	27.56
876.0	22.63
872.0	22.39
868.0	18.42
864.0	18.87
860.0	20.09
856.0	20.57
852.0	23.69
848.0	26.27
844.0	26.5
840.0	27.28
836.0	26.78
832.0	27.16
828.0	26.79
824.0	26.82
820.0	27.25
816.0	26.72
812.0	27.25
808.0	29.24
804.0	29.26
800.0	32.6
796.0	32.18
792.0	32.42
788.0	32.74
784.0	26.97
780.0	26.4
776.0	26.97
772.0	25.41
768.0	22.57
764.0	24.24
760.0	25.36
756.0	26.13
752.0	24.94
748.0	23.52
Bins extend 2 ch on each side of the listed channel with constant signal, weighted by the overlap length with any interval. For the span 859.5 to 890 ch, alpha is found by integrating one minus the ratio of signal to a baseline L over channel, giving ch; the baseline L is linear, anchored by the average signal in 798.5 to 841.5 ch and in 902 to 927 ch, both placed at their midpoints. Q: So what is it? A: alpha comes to 6.9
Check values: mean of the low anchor 27.9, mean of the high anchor 32.4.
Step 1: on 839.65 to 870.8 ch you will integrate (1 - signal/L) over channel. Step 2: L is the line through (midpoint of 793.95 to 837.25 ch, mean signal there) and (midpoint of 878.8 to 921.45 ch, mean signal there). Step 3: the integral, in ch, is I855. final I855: 7.6 ch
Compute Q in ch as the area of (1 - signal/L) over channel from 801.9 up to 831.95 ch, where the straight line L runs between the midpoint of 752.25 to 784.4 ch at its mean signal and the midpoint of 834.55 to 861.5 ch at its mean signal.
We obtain -3.3 ch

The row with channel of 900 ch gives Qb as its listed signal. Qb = 29.66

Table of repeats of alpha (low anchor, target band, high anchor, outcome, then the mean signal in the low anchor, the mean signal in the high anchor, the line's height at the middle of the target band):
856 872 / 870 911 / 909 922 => -4.9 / 19.7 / 32.2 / 26.1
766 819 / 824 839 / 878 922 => 1.3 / 28.5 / 31.2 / 29.5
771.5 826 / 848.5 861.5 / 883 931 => 3.5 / 28.8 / 31.6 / 30.3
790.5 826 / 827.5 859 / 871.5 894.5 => 3.4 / 29.3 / 27.5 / 28.4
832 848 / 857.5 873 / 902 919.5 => 5.0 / 26.8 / 33.2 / 29.1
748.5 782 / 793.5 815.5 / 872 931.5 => -2.7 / 25.2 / 30.4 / 26.7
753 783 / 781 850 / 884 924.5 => -2.6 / 25.3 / 31.6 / 27.5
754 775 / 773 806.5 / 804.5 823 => -4.4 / 24.8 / 27.7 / 26.3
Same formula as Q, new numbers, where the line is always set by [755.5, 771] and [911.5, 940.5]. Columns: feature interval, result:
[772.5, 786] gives -0.7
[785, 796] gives -2.6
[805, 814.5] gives -0.5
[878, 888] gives 0.7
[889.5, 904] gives -0.2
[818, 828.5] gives 0.2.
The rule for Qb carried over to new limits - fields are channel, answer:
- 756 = 26.13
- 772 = 25.41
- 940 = 33.76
